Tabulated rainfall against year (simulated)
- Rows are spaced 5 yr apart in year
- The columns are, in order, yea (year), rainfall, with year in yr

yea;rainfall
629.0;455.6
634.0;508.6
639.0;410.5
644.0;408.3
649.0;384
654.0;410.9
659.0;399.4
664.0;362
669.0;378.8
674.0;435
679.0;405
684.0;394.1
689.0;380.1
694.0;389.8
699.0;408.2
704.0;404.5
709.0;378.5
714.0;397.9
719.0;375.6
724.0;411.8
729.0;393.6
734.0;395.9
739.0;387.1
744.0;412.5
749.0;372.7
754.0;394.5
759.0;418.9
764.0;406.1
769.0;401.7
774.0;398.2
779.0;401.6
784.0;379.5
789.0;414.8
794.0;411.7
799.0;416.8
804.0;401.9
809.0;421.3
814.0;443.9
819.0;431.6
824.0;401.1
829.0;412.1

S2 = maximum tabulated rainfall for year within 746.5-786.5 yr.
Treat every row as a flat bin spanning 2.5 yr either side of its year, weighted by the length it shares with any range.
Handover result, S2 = 418.9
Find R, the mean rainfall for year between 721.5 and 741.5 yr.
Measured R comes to 397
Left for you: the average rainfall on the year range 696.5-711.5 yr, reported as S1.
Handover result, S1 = 397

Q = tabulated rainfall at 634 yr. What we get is 508.6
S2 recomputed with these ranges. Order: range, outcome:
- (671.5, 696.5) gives 435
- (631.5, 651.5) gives 508.6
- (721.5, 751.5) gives 412.5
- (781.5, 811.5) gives 421.3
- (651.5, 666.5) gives 410.9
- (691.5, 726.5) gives 411.8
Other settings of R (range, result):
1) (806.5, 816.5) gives 433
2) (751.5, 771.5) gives 405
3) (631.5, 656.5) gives 424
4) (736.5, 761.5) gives 397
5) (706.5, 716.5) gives 388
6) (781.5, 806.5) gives 405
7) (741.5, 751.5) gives 393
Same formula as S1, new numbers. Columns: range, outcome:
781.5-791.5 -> 397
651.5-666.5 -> 391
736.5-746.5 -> 400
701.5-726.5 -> 394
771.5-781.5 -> 400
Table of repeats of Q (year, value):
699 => 408.2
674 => 435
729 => 393.6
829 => 412.1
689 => 380.1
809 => 421.3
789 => 414.8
